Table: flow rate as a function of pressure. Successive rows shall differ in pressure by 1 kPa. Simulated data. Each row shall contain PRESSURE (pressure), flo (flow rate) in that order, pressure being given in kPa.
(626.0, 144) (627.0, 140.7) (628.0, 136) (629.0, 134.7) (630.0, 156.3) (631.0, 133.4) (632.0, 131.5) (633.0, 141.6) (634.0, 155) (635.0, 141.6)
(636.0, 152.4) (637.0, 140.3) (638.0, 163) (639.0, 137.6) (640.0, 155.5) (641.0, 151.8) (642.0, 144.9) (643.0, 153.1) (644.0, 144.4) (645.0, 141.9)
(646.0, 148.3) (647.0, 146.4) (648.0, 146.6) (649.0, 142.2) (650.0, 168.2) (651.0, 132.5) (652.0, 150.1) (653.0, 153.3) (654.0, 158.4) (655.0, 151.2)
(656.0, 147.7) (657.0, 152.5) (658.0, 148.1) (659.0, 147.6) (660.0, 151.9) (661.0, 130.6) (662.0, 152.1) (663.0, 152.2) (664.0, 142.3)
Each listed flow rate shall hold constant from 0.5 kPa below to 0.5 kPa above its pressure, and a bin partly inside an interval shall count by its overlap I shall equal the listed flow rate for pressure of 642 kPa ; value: 144.9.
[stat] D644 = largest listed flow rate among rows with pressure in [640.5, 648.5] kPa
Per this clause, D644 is 153.1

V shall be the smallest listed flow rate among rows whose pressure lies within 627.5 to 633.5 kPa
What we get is 131.5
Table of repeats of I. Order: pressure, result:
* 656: 147.7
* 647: 146.4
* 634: 155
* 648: 146.6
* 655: 151.2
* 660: 151.9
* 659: 147.6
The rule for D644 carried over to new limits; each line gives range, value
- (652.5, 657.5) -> 158.4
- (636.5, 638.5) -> 163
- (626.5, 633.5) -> 156.3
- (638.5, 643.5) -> 155.5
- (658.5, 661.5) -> 151.9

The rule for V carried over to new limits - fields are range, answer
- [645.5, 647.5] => 146.4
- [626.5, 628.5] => 136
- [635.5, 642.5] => 137.6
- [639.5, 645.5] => 141.9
